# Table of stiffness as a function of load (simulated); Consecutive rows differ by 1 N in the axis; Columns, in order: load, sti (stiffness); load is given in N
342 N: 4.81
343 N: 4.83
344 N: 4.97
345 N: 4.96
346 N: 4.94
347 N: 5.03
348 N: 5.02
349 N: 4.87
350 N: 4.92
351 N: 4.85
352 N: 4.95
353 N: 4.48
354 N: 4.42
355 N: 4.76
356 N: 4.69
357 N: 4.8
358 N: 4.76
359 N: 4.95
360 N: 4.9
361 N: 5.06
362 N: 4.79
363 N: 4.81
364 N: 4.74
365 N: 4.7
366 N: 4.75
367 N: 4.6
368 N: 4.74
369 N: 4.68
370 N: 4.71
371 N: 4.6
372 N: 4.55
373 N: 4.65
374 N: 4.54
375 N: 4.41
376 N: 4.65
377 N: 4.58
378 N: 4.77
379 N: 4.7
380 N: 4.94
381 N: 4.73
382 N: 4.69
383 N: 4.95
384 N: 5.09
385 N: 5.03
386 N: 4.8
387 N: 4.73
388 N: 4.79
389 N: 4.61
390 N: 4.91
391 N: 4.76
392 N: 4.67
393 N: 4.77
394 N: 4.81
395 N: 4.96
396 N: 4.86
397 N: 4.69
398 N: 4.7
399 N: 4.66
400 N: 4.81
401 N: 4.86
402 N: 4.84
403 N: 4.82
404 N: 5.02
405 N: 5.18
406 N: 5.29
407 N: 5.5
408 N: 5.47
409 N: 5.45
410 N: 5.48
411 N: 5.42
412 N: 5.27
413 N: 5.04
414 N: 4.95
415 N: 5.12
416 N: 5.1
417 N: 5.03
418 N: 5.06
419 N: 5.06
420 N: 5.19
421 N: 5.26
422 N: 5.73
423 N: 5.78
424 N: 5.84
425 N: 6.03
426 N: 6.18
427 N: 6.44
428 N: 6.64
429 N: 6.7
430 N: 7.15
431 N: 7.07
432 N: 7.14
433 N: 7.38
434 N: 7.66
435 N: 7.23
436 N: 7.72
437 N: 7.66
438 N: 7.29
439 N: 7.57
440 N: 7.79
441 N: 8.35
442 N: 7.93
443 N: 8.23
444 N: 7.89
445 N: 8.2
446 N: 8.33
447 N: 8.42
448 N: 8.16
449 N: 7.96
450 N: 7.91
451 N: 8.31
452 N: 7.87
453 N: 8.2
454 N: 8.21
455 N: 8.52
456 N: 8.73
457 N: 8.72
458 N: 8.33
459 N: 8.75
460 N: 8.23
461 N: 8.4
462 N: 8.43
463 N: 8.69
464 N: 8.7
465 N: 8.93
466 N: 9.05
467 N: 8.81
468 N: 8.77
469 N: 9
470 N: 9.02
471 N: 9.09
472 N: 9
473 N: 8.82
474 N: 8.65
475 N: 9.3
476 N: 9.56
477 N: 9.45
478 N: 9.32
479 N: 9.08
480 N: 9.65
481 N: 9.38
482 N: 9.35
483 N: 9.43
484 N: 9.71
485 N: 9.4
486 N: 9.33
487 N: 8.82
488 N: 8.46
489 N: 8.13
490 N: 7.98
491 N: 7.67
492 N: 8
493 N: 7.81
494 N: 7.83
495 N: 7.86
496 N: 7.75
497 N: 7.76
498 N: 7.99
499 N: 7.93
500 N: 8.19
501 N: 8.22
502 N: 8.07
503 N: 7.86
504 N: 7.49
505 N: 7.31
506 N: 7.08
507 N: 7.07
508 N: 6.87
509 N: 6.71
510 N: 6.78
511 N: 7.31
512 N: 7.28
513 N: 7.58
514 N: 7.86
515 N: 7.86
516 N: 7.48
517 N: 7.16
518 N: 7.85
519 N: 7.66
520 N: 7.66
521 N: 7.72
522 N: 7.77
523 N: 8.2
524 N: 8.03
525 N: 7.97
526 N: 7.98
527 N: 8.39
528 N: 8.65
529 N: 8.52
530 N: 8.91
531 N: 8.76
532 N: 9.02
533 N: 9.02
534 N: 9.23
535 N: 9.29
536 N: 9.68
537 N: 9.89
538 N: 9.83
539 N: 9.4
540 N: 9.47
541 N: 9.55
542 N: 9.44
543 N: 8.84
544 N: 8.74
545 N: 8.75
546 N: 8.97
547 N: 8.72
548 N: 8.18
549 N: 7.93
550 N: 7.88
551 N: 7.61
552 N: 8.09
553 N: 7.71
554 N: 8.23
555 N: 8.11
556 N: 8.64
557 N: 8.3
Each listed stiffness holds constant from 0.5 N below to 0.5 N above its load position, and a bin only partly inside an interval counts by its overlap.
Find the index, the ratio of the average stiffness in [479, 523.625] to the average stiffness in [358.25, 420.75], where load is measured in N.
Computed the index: 1.6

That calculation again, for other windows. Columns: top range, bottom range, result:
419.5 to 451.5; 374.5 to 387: 1.51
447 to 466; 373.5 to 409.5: 1.73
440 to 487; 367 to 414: 1.79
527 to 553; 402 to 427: 1.65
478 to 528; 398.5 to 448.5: 1.28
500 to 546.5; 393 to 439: 1.44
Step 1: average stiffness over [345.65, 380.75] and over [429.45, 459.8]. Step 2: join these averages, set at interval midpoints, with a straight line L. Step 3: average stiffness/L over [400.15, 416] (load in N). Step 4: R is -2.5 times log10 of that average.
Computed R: 0.25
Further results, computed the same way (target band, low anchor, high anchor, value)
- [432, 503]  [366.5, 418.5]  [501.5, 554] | -0.247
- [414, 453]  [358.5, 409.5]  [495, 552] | -0.149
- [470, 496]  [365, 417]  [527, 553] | -0.203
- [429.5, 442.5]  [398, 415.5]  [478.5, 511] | -0.225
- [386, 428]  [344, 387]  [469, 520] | 0.143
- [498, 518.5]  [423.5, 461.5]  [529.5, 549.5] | 0.152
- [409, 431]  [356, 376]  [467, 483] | 0.219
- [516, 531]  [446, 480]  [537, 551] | 0.103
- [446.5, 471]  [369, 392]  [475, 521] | -0.215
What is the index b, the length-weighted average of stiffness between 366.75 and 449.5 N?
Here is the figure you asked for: 5.71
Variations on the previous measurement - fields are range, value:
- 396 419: 5.07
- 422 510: 8.09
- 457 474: 8.75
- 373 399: 4.76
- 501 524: 7.51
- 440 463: 8.27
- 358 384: 4.74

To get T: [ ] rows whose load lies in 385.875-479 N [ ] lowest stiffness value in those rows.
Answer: 4.61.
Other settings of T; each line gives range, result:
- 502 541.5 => 6.71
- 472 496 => 7.67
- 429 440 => 6.7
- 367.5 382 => 4.41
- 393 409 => 4.66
